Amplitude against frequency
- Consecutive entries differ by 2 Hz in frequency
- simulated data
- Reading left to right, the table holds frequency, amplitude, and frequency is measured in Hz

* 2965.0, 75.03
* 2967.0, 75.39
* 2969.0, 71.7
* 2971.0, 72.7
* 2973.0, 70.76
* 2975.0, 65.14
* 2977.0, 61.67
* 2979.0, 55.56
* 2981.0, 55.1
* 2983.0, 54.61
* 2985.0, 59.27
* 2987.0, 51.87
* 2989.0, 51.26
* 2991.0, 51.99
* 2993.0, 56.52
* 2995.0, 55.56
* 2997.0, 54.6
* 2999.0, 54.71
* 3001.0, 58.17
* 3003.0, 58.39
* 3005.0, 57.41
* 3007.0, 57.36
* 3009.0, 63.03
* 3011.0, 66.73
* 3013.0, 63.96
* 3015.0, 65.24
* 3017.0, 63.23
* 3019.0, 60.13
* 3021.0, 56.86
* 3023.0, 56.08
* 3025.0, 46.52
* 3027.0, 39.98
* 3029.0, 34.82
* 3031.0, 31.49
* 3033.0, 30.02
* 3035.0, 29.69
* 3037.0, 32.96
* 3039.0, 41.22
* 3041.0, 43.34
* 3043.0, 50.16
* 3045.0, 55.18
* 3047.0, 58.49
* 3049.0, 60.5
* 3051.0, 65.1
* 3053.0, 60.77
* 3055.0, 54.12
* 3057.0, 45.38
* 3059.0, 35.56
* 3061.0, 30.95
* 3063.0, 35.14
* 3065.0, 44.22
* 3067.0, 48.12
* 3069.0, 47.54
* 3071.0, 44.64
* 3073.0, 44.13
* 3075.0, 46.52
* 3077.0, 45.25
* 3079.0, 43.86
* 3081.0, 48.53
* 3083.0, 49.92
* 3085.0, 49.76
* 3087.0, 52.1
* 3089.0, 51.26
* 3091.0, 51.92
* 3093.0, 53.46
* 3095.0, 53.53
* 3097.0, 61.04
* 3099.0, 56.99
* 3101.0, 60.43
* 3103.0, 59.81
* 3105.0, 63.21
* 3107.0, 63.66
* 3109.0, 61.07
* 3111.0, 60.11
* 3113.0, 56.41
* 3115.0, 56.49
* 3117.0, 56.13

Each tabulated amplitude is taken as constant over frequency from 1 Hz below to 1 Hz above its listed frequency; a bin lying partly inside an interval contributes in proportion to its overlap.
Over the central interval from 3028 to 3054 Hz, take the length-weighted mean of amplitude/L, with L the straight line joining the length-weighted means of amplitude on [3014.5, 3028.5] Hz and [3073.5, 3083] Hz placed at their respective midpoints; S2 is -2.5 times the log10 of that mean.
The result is 0.13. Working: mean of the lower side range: 54.3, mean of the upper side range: 46.3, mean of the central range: 45.7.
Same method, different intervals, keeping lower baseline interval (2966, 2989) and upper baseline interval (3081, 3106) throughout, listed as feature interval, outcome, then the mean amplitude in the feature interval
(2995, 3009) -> 0.07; 57.1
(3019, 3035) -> 0.36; 42.6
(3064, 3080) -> 0.23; 45.5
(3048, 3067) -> 0.19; 48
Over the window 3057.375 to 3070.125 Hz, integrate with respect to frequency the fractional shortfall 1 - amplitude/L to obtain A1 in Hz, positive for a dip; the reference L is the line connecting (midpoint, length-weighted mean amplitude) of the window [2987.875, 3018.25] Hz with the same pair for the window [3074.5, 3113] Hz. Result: 3.5 Hz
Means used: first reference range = 58.5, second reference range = 54.5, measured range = 40.5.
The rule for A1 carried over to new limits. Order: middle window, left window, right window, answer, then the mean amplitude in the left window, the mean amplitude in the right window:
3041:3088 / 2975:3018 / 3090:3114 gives 8.0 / 58.1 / 58.5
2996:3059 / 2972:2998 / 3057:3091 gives -0.5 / 57.2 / 45.1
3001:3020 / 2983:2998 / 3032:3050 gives -4.1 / 54.5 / 44.6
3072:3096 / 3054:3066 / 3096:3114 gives 1.0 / 40.9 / 60.3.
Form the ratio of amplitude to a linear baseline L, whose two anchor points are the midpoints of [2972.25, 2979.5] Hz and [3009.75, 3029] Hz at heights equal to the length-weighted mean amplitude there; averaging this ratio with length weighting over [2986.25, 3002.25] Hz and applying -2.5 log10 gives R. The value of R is 0.12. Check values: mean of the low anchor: 63.6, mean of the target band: 54.4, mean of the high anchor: 56.5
